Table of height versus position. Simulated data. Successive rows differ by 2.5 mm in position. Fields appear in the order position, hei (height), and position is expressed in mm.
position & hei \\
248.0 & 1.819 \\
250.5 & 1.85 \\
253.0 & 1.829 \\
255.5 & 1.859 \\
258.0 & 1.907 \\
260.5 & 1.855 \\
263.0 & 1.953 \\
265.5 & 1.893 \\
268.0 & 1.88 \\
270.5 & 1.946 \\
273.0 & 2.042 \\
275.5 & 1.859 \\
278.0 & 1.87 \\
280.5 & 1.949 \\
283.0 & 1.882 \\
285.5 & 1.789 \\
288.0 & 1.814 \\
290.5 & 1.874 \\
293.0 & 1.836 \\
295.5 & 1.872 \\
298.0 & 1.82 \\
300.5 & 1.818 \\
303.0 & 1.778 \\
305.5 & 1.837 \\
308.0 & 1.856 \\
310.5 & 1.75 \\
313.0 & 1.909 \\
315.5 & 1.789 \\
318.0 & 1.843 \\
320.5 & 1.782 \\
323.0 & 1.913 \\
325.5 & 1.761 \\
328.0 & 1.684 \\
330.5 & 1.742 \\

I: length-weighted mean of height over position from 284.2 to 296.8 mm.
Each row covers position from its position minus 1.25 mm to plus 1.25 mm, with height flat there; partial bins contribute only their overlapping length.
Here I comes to 1.84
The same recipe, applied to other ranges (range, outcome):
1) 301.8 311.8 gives 1.81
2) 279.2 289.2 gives 1.86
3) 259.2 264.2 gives 1.9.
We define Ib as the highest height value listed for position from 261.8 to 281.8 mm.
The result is 2.042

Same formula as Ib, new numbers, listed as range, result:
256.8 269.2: 1.953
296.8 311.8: 1.856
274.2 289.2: 1.949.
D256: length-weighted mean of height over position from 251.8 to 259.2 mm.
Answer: 1.86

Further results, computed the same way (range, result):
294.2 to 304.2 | 1.82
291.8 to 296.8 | 1.85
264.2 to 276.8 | 1.92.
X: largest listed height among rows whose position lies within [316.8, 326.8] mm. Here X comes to 1.913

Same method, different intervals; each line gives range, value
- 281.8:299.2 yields 1.882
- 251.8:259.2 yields 1.907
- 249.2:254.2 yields 1.85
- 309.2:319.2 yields 1.909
